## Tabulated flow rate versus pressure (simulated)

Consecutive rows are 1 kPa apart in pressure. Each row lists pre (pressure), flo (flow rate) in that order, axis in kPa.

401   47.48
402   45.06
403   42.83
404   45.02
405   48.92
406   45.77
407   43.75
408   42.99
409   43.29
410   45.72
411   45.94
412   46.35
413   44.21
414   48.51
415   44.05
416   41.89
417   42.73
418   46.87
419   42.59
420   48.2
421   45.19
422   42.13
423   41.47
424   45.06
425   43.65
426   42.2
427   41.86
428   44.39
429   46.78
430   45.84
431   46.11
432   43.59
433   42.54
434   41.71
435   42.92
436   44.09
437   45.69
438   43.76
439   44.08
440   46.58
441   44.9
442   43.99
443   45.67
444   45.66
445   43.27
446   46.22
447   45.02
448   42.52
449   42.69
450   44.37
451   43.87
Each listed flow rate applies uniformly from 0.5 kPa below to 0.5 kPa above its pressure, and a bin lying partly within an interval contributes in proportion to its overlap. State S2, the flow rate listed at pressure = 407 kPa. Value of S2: 43.75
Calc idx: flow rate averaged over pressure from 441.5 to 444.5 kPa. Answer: 45.1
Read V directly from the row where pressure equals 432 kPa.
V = 43.59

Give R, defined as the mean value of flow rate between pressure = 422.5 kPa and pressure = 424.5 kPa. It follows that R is 43.3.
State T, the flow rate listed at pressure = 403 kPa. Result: 42.83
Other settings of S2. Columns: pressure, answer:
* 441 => 44.9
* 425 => 43.65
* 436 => 44.09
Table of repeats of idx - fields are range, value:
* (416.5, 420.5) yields 45.1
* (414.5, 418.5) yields 43.9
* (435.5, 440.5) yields 44.8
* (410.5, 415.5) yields 45.8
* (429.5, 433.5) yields 44.5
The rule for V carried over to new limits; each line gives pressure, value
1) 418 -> 46.87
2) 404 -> 45.02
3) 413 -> 44.21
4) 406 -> 45.77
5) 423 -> 41.47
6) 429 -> 46.78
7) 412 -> 46.35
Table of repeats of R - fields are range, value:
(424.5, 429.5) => 43.8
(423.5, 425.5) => 44.4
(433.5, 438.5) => 43.6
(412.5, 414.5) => 46.4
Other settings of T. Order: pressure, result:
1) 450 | 44.37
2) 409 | 43.29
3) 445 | 43.27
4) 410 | 45.72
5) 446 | 46.22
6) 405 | 48.92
